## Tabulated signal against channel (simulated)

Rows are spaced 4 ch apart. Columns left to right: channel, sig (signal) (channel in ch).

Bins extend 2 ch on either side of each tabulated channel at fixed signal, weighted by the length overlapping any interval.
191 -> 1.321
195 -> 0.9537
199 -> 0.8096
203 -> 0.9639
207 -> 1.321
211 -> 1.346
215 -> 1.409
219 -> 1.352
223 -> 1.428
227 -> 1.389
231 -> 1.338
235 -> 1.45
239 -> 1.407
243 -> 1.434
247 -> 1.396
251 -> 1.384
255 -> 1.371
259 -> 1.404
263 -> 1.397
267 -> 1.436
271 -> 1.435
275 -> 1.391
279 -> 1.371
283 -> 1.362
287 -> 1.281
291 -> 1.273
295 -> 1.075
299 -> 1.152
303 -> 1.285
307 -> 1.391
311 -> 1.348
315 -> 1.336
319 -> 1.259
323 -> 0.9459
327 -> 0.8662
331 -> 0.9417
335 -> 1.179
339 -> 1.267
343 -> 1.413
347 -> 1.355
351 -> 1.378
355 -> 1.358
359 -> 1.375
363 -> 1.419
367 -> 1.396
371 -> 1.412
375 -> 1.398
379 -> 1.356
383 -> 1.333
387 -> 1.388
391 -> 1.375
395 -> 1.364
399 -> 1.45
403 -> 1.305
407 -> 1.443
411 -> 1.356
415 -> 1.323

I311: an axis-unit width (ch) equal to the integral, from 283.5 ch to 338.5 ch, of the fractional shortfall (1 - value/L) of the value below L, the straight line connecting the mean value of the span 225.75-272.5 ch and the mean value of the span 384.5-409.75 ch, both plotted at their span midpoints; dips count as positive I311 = 8.2 ch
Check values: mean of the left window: 1.4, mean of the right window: 1.39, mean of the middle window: 1.19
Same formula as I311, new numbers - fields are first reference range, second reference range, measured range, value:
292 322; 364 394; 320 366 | 3.1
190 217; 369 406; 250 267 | -2.4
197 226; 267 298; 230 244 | -1.6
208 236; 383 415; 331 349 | 1.5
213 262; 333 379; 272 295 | 1.1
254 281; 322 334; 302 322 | -4.7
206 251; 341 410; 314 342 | 5.4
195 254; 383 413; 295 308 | 1.0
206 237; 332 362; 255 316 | 0.9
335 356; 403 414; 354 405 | -0.8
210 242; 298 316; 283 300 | 1.4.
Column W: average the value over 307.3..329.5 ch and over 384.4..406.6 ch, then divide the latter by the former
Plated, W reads 1.18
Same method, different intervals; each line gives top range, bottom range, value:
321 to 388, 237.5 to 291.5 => 0.92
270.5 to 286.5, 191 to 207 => 1.36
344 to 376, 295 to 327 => 1.15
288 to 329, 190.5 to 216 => 1.05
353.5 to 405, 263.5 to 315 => 1.05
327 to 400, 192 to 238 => 1.06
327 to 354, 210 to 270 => 0.88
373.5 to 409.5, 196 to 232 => 1.10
